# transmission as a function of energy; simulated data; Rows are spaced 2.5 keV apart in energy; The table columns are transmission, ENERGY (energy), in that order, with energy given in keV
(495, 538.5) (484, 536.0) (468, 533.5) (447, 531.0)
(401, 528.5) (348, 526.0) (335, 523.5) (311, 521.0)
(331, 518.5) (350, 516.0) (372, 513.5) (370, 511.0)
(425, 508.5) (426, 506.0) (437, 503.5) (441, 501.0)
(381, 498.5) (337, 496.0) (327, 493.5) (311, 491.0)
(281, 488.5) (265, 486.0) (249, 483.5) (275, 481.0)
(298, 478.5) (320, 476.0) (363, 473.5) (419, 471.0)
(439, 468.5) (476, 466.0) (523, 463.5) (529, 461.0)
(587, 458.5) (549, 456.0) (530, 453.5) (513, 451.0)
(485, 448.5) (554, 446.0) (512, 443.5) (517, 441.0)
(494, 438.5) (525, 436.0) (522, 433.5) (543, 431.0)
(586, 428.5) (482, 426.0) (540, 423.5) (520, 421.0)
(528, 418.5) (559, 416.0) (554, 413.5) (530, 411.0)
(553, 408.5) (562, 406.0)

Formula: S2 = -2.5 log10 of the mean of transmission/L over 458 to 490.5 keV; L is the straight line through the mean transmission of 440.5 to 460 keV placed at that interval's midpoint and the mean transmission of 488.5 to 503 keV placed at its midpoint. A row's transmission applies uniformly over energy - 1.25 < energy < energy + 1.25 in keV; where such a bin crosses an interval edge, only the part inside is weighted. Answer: 0.17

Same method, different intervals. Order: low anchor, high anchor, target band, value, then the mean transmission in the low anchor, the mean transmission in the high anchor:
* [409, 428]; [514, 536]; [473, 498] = 0.40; 534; 380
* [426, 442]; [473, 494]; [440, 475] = -0.20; 528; 295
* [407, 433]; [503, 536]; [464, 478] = 0.15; 539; 389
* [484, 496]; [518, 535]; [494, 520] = -0.15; 297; 381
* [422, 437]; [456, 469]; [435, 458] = 0.01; 533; 519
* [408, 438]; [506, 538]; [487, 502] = 0.24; 535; 391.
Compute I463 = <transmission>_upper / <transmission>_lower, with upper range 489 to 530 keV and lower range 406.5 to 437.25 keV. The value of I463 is 0.68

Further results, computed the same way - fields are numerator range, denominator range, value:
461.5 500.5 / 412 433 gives 0.66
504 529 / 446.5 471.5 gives 0.72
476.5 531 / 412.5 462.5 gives 0.66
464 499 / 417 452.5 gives 0.65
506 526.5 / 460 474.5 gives 0.78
